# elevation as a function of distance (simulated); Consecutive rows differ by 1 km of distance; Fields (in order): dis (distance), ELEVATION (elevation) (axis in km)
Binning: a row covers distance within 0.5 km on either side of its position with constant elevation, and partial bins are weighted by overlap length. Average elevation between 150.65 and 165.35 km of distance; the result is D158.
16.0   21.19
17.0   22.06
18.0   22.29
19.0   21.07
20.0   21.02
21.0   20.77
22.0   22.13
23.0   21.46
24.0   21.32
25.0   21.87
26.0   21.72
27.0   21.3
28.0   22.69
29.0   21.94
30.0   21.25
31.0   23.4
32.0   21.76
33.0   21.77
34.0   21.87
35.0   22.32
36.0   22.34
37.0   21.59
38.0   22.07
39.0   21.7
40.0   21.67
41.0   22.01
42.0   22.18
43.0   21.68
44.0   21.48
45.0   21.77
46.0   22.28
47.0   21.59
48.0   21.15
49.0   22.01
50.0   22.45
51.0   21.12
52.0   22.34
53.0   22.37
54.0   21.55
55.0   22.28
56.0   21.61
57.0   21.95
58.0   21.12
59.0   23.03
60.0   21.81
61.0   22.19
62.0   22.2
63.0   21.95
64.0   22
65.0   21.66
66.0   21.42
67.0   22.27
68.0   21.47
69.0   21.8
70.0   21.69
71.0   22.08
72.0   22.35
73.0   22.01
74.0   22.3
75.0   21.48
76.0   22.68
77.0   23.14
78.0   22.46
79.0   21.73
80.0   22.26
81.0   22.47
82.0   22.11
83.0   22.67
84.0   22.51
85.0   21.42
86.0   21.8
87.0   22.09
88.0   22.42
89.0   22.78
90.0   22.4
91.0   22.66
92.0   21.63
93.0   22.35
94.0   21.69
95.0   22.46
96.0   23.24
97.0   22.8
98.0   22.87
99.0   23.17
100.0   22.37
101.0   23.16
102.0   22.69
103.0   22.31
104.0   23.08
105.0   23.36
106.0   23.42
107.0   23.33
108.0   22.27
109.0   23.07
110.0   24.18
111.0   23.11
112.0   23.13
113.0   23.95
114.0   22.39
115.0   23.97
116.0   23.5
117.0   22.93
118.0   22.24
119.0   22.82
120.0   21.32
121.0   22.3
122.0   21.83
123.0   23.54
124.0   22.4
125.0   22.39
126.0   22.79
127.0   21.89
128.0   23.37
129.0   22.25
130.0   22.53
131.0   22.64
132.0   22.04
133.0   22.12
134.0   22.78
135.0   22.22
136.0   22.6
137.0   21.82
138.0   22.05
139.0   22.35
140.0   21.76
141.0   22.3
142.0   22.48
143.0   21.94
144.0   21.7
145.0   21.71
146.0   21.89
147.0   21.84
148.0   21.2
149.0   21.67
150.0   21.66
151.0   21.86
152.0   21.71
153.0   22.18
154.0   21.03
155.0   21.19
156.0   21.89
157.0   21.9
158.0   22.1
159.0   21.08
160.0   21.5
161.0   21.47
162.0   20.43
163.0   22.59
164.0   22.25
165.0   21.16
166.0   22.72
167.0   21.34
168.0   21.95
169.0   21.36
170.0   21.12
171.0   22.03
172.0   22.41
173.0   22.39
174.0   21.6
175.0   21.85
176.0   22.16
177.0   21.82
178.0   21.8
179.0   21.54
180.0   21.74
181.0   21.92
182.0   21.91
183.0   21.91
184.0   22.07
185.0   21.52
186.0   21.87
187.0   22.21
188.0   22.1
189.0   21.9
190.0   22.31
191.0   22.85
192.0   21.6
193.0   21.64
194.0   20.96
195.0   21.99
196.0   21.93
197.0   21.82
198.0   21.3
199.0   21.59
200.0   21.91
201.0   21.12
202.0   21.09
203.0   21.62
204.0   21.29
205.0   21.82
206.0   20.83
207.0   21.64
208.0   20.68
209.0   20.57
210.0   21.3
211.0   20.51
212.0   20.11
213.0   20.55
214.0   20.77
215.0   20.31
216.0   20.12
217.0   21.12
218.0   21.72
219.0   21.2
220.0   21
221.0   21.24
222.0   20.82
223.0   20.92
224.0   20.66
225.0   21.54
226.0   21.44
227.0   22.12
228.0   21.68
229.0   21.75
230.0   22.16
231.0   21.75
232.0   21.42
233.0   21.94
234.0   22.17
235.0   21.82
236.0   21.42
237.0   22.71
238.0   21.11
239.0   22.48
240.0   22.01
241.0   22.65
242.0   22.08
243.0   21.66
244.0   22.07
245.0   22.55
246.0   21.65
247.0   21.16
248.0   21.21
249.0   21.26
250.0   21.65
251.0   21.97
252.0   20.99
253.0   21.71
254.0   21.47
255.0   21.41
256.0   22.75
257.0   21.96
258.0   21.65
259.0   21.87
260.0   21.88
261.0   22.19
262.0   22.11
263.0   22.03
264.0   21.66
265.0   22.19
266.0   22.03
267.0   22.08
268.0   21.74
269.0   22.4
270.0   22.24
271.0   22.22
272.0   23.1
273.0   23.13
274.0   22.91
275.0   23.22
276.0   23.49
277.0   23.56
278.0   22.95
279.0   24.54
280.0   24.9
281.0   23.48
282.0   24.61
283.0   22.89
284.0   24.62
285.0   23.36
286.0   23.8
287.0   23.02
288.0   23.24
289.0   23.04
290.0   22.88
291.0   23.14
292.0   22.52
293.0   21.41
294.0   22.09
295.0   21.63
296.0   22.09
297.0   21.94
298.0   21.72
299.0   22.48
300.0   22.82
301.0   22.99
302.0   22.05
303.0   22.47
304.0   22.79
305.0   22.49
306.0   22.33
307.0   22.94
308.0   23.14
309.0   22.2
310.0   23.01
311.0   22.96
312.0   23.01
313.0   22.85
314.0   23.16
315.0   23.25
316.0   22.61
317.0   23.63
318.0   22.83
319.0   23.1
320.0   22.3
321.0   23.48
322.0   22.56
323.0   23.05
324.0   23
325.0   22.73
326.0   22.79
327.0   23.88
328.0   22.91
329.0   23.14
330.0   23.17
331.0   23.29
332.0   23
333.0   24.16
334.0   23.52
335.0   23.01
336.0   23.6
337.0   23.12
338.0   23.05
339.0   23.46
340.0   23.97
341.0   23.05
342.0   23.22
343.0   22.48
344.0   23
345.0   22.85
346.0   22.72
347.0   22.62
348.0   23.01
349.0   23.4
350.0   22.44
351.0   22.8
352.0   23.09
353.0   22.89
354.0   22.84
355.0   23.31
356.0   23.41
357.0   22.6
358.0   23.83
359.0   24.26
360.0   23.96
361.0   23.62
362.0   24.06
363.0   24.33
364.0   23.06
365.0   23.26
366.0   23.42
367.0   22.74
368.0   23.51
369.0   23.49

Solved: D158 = 21.6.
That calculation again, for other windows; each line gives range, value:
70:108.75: 22.5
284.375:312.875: 22.6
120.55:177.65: 22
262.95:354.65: 22.9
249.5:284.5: 22.6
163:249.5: 21.6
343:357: 22.9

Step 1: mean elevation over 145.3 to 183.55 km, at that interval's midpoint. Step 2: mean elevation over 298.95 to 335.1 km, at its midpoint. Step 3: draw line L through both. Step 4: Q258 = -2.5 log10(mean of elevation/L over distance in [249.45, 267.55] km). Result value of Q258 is 0.03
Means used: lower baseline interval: 21.7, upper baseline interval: 23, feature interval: 21.9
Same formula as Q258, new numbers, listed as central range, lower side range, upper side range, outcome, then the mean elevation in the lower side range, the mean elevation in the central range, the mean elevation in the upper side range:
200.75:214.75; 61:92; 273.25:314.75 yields 0.08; 22.1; 21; 22.9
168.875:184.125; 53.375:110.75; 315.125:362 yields 0.04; 22.3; 21.9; 23.2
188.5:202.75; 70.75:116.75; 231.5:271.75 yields 0.02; 22.6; 21.7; 21.9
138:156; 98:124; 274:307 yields 0.05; 22.9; 21.8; 23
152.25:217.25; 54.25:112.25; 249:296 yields 0.05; 22.4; 21.6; 22.6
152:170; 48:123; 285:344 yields 0.04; 22.4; 21.6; 22.9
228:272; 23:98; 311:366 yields 0.04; 22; 21.9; 23.2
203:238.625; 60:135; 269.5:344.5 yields 0.07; 22.5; 21.3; 23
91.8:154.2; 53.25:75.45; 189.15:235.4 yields -0.04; 21.9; 22.5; 21.4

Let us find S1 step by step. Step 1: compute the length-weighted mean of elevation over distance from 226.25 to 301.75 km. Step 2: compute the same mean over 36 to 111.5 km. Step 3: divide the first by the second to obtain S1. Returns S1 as 1.0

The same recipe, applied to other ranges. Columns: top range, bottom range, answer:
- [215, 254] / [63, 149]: 0.96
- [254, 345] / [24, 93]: 1.04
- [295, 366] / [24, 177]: 1.04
